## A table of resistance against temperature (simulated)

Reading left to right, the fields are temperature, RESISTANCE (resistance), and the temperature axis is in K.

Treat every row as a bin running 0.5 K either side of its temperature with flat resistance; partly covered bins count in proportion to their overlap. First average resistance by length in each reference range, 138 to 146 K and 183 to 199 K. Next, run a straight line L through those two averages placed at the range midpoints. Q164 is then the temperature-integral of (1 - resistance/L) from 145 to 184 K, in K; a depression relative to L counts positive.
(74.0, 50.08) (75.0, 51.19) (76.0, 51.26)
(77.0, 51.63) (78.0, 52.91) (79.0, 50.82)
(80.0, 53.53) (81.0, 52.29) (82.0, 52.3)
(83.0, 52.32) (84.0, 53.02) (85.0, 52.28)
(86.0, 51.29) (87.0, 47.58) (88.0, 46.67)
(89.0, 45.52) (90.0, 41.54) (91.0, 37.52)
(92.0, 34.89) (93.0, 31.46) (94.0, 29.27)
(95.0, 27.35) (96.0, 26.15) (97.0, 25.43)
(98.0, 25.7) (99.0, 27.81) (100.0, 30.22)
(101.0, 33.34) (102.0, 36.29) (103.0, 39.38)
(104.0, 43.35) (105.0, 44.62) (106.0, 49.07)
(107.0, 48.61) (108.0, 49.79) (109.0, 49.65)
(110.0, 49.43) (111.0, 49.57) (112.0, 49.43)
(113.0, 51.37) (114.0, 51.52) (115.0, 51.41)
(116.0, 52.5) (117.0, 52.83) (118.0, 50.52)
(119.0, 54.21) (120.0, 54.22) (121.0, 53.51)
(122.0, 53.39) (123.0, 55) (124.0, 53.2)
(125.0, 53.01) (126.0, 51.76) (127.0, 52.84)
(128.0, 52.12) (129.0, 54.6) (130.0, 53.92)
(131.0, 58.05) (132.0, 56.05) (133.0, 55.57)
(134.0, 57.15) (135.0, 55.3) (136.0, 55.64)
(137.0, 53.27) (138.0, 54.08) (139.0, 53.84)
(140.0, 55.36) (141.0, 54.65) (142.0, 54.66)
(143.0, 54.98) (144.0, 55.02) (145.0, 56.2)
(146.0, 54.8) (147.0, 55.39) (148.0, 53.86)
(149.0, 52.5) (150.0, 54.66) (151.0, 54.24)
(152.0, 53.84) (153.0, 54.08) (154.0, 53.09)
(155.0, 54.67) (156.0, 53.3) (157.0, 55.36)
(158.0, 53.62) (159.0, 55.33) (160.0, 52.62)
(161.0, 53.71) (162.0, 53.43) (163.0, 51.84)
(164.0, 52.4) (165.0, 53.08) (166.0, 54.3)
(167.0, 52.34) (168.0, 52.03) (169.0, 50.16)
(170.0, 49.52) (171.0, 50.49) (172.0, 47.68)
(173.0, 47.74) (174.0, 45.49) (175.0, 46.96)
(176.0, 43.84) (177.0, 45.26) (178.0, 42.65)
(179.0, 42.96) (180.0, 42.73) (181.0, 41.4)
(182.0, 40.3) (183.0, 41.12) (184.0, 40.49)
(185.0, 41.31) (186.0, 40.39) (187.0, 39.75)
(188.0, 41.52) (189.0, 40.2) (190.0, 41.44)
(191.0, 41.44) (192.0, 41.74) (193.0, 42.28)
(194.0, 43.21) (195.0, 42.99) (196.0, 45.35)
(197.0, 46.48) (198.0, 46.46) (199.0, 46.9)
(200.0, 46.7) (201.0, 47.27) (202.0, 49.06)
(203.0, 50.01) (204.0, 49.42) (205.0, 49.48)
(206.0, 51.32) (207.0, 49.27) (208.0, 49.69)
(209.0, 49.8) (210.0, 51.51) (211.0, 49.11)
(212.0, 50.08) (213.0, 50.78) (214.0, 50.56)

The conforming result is -0.8 K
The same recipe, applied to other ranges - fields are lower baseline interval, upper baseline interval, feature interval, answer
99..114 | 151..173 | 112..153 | -5.0 K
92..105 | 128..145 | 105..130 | -4.9 K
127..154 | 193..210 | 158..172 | -0.1 K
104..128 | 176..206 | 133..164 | -4.1 K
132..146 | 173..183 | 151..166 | -1.3 K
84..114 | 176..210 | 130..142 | -3.7 K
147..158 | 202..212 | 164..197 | 4.5 K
